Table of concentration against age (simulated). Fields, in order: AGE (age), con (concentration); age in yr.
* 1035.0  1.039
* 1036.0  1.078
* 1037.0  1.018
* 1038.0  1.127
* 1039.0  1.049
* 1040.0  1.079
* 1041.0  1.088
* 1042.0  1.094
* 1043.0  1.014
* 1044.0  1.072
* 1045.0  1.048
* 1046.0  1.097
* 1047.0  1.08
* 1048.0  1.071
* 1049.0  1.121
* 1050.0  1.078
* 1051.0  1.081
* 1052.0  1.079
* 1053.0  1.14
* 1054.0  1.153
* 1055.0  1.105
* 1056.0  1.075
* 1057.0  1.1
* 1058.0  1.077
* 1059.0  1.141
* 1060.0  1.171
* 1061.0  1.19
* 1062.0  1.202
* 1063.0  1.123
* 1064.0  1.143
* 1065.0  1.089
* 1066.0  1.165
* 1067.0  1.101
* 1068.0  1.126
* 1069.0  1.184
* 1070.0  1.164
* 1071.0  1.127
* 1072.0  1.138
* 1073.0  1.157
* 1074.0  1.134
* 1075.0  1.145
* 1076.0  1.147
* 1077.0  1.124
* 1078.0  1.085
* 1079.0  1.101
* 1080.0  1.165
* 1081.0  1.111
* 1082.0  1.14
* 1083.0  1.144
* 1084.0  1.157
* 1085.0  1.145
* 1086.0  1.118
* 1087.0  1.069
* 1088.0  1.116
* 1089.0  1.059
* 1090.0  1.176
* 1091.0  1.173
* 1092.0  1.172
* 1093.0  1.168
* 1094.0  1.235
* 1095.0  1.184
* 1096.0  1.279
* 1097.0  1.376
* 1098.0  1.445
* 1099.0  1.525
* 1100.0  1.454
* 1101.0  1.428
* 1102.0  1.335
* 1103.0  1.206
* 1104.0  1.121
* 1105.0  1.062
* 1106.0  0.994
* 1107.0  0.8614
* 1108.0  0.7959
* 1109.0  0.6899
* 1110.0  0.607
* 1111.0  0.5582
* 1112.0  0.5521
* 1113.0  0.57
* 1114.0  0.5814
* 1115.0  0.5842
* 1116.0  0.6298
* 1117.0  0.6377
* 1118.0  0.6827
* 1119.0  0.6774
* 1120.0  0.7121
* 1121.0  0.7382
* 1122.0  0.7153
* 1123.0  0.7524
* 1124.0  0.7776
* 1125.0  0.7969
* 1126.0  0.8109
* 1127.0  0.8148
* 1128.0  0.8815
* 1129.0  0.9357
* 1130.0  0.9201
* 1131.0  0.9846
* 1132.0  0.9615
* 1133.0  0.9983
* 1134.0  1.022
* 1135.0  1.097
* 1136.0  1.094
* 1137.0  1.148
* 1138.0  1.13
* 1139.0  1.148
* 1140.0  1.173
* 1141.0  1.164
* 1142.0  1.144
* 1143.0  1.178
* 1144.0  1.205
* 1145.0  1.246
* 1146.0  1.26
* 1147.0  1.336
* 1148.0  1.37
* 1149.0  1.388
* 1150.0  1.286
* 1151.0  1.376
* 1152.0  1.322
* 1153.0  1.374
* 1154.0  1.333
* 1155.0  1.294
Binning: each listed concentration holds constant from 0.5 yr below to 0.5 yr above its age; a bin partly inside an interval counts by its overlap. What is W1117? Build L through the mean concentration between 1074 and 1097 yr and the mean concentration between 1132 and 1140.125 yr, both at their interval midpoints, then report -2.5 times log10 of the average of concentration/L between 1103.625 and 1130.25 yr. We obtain 0.42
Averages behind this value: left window 1.15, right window 1.09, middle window 0.755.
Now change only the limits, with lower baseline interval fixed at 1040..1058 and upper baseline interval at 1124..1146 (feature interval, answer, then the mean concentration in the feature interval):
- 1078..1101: -0.14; 1.21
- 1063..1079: -0.06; 1.13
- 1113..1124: 0.48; 0.671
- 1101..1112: 0.14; 0.929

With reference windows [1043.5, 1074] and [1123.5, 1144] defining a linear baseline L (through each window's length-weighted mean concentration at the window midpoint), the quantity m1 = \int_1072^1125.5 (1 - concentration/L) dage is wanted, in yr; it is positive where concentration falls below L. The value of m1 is 2.9 yr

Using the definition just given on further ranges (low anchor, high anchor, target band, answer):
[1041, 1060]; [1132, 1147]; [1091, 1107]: -1.85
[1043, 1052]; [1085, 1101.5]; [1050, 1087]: 0.74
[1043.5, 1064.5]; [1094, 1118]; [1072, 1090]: -1.47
